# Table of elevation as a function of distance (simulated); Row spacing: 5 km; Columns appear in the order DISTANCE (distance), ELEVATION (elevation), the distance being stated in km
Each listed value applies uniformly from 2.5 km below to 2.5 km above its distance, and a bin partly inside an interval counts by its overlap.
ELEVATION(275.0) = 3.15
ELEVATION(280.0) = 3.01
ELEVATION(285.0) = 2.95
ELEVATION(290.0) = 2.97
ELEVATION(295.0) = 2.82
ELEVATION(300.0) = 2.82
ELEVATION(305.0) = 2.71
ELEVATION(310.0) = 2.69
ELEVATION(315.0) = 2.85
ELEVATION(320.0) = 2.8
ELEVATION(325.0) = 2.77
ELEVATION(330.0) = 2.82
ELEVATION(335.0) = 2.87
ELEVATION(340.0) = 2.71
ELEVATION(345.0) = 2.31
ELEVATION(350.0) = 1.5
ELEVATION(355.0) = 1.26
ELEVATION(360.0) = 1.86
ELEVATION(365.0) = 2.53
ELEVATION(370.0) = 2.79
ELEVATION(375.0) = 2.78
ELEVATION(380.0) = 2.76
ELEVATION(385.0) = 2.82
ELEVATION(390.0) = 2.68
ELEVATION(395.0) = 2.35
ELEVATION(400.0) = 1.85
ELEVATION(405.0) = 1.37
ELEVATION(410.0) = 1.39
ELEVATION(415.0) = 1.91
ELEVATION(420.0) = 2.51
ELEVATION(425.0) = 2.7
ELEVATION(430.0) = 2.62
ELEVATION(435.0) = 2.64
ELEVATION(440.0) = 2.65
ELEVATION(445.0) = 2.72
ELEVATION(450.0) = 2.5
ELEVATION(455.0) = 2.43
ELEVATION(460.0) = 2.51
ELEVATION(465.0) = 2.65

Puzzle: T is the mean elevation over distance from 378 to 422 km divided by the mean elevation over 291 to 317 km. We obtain 0.78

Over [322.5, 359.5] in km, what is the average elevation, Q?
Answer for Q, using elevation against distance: 2.3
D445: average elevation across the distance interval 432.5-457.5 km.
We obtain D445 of 2.59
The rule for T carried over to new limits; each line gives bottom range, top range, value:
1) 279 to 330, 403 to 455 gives 0.82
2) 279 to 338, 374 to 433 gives 0.81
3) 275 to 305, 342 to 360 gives 0.60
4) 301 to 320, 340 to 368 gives 0.72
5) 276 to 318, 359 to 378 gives 0.89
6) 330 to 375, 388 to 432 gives 0.93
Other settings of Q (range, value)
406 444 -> 2.32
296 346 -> 2.75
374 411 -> 2.26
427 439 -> 2.64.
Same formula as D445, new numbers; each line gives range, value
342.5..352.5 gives 1.91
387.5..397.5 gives 2.51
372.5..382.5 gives 2.77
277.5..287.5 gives 2.98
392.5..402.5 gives 2.1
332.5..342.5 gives 2.79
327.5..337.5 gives 2.85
